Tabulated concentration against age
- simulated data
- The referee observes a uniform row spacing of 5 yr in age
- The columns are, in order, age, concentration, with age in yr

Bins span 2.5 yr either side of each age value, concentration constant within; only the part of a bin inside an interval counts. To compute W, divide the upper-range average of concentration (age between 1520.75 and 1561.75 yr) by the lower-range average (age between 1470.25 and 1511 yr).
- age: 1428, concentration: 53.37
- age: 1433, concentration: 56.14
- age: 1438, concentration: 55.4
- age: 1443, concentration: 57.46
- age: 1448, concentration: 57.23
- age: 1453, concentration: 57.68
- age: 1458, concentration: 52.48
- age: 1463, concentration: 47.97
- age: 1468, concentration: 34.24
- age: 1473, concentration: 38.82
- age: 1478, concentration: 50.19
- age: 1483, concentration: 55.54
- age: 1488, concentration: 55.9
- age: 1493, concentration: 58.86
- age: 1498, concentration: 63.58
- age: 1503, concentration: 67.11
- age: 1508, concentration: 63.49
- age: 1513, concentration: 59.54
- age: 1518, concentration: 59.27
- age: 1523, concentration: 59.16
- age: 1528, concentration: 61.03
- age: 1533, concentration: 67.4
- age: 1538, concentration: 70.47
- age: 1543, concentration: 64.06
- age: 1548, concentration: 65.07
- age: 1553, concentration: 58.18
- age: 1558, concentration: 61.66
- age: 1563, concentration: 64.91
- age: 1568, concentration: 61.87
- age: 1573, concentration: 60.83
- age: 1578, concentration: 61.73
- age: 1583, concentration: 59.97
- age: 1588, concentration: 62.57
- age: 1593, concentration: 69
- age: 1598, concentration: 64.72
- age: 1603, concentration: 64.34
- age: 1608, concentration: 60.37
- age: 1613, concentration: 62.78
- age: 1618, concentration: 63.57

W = 1.12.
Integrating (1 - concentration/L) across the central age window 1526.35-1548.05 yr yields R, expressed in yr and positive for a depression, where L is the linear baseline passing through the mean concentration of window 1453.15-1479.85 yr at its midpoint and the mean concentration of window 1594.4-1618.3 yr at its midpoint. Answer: -4.4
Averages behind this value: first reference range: 45.7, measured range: 65.8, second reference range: 63.4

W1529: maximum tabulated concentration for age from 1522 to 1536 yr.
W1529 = 67.4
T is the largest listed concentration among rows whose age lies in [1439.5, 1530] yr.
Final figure 67.11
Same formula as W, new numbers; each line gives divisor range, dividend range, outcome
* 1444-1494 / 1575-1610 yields 1.24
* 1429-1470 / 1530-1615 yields 1.21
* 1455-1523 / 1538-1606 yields 1.16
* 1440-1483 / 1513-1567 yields 1.26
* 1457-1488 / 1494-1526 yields 1.32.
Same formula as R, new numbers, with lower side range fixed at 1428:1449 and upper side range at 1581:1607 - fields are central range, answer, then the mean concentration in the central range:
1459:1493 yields 5.78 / 48.2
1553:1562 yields 0.13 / 61.2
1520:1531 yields 0.03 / 60.4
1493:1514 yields -1.33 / 63.2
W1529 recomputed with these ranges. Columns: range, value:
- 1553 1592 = 64.91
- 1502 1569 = 70.47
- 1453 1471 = 57.68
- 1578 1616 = 69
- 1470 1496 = 58.86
